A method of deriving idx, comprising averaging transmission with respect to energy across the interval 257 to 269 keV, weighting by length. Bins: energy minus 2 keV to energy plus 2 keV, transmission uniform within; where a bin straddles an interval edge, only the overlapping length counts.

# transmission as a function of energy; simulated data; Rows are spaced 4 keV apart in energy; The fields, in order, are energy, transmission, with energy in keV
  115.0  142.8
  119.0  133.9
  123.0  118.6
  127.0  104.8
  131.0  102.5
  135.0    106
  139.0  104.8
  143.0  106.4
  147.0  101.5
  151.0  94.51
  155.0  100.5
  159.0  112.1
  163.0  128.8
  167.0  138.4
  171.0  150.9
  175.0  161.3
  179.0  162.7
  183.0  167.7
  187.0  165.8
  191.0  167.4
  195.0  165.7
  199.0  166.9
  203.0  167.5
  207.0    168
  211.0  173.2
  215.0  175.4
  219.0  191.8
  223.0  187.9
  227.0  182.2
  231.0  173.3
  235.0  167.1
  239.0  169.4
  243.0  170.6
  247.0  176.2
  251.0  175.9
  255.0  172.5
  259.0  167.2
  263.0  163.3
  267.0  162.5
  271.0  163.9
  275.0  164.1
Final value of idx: 164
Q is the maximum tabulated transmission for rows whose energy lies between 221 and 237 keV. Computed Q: 187.9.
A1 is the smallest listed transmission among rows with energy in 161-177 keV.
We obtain 128.8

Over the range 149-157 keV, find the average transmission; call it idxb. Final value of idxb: 97.5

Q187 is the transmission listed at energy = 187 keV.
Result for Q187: 165.8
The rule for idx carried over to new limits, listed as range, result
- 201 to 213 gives 170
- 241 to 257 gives 174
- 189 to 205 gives 167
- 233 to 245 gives 169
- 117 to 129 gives 119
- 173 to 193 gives 165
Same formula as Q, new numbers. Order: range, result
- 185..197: 167.4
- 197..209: 168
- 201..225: 191.8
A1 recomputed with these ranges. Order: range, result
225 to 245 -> 167.1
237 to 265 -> 163.3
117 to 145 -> 102.5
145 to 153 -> 94.51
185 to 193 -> 165.8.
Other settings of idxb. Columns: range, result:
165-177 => 150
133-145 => 106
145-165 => 107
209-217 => 174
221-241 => 176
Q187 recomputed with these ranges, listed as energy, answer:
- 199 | 166.9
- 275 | 164.1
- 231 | 173.3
